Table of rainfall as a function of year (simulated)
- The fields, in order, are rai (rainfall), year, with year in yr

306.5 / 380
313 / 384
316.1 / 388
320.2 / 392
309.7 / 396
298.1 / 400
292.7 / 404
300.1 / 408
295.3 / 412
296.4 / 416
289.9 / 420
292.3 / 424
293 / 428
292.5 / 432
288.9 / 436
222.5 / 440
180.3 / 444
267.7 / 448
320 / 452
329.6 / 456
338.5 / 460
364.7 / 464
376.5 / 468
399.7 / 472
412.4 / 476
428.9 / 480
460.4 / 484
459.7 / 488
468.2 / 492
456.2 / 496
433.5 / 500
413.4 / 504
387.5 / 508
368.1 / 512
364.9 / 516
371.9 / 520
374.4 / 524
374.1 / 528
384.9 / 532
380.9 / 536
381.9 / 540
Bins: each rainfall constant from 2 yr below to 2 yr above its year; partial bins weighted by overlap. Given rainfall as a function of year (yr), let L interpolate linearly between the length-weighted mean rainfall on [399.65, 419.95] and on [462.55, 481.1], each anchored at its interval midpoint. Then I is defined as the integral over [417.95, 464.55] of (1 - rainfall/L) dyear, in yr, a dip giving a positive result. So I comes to 7.9 yr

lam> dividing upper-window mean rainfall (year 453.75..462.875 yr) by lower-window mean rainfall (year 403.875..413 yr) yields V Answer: 1.13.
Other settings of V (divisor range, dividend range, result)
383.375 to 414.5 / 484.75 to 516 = 1.39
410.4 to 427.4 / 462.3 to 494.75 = 1.44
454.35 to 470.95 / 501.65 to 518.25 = 1.08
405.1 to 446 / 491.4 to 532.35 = 1.44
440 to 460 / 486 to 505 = 1.63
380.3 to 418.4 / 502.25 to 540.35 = 1.25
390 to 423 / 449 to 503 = 1.34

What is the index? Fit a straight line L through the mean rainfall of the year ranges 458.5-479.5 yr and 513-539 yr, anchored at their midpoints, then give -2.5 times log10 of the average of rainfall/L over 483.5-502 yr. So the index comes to -0.20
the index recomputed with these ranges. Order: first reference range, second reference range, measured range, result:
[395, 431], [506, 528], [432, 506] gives -0.08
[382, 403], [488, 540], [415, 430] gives 0.14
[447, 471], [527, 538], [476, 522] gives -0.16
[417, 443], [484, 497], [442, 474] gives 0.14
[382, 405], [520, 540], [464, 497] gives -0.21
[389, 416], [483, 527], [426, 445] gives 0.28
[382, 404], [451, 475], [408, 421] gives 0.10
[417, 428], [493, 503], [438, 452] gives 0.39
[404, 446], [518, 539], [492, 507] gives -0.24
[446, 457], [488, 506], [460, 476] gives -0.07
